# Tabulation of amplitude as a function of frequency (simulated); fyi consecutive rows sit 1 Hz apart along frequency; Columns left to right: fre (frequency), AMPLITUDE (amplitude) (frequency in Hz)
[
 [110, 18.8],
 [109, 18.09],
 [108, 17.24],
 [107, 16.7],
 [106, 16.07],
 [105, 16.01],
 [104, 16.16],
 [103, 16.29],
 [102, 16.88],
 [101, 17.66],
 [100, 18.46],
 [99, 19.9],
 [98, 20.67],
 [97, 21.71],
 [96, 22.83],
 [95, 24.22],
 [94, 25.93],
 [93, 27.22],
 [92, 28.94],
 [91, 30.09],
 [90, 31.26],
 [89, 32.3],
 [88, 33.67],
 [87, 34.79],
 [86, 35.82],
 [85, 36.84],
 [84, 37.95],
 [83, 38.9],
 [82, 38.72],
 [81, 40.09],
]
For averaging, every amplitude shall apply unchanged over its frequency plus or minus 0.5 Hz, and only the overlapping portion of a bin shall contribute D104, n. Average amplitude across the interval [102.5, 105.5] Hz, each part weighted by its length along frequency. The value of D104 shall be 16.2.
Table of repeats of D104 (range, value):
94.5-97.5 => 22.9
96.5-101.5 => 19.7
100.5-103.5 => 16.9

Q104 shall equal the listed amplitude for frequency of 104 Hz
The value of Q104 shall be 16.16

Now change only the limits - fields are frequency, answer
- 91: 30.09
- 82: 38.72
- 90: 31.26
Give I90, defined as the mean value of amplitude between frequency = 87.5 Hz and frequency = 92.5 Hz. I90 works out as 31.3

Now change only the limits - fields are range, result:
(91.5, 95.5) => 26.6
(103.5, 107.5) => 16.2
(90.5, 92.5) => 29.5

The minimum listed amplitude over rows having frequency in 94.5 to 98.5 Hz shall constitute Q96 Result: 20.67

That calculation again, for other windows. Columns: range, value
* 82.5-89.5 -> 32.3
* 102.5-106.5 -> 16.01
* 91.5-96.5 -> 22.83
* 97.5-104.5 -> 16.16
